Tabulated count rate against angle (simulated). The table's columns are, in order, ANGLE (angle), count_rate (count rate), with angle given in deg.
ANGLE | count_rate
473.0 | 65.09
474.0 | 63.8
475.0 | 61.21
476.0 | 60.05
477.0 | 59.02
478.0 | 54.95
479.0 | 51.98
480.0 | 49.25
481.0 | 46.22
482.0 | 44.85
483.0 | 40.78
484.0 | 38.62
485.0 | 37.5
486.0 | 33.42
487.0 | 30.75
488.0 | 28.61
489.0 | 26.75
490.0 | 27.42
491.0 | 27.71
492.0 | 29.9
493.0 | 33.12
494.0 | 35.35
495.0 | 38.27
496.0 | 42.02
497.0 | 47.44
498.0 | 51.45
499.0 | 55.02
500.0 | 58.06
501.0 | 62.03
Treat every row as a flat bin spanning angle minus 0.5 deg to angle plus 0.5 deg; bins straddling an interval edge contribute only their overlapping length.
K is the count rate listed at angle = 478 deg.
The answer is 54.95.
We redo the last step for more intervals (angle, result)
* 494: 35.35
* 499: 55.02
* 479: 51.98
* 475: 61.21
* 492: 29.9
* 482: 44.85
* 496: 42.02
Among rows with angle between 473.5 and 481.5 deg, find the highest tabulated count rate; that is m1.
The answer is 63.8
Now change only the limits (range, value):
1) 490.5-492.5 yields 29.9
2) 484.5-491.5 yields 37.5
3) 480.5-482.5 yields 46.22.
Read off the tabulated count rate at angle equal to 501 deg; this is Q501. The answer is 62.03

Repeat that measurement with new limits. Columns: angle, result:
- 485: 37.5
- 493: 33.12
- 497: 47.44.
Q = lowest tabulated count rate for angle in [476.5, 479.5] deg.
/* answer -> 51.98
